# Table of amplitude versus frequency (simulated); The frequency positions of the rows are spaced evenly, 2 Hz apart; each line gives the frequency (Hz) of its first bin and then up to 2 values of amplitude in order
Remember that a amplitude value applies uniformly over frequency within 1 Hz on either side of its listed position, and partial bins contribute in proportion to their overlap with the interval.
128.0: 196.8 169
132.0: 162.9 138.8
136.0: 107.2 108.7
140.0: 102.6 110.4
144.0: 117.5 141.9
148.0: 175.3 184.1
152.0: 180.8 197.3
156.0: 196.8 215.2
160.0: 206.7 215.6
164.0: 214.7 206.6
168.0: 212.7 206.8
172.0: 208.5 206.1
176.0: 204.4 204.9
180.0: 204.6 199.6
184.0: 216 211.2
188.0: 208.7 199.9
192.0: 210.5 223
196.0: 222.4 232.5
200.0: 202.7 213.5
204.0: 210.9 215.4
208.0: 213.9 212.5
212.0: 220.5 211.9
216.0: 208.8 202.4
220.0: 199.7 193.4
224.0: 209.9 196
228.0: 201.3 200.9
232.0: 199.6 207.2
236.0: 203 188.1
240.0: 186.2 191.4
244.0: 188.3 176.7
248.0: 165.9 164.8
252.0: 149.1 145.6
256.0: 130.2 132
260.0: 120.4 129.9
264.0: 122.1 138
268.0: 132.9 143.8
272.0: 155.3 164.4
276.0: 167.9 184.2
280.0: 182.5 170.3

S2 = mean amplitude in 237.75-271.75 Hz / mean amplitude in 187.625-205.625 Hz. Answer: 0.7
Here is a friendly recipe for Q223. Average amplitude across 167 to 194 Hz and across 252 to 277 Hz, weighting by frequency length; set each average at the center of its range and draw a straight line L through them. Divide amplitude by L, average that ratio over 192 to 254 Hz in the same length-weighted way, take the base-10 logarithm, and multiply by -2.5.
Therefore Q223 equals -0.15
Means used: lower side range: 208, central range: 200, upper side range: 141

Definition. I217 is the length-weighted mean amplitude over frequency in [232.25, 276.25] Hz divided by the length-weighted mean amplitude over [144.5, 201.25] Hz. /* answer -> 0.8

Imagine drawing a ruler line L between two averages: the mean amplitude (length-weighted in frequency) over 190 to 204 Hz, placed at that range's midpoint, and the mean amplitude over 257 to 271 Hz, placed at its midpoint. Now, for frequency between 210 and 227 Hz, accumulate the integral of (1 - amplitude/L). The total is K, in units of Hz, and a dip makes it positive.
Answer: -1.5 Hz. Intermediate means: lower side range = 216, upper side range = 131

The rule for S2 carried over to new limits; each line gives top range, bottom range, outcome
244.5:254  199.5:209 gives 0.77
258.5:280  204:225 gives 0.70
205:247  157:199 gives 0.95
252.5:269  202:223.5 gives 0.63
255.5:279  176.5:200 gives 0.68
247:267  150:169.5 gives 0.68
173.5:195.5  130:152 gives 1.50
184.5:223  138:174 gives 1.17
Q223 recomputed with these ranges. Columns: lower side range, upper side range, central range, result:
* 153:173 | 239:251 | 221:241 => -0.08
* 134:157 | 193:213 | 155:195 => -0.15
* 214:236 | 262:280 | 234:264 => 0.09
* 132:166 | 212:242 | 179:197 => -0.15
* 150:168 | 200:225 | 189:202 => -0.04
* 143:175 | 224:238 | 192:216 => -0.09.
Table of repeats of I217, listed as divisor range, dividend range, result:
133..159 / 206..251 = 1.30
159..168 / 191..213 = 1.02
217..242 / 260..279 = 0.74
